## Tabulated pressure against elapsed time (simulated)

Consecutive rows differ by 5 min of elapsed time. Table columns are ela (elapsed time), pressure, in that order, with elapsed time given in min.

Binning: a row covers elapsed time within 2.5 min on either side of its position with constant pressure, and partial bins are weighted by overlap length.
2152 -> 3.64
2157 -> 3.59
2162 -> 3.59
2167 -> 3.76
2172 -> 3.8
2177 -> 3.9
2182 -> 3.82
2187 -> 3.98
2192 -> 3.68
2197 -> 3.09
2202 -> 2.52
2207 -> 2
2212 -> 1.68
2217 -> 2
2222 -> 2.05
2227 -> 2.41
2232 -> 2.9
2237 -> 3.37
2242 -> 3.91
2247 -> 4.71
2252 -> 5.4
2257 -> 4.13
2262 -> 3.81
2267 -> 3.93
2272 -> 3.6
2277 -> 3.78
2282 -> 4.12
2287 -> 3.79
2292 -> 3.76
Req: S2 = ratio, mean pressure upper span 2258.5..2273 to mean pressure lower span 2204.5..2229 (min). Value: 1.9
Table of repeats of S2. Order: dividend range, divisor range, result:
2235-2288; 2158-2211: 1.21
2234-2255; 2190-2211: 1.58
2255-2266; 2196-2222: 1.81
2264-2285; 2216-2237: 1.55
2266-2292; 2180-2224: 1.39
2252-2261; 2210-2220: 2.38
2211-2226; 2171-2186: 0.51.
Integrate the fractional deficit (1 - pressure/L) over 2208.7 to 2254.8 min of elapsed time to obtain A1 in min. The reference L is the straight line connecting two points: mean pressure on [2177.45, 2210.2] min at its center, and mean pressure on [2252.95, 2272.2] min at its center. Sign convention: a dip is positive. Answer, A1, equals 6.96 min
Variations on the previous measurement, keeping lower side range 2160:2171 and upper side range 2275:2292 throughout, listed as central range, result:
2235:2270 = -3.2 min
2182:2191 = -0.4 min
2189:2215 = 7.9 min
